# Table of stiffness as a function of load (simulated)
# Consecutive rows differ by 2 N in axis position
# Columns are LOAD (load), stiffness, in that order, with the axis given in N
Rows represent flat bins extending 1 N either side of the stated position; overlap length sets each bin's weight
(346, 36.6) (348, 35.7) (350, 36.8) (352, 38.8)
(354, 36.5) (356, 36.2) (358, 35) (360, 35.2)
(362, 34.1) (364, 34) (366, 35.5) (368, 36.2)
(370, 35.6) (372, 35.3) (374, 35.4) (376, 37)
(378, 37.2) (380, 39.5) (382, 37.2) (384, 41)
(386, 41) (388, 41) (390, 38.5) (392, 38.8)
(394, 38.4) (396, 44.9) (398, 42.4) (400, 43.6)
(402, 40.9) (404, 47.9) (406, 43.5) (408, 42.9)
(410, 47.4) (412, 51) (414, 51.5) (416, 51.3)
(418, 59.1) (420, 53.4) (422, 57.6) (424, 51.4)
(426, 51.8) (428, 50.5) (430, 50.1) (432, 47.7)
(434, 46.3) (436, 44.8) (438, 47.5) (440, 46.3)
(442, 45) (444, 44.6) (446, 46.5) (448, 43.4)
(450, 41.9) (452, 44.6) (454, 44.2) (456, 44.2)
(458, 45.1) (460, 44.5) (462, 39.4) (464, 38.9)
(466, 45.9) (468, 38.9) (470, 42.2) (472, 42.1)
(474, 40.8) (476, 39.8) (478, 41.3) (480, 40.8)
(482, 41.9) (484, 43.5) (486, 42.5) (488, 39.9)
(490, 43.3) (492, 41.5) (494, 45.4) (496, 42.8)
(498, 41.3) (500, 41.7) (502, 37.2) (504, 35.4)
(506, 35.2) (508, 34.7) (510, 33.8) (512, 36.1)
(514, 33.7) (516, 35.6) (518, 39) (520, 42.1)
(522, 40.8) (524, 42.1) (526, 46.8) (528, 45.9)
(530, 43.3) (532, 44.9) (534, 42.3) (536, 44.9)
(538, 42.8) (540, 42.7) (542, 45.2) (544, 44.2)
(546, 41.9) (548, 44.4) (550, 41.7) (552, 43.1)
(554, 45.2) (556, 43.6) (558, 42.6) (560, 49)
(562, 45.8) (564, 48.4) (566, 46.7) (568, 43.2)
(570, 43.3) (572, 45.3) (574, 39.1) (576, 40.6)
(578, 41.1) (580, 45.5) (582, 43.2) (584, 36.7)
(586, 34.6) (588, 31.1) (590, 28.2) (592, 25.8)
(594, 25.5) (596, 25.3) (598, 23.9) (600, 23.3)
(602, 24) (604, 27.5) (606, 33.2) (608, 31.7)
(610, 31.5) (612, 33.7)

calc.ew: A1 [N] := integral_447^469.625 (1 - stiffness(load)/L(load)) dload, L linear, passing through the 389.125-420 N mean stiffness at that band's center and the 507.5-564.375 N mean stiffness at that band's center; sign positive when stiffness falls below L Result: 0.79 N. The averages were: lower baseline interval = 45.8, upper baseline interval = 42.3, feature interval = 42.8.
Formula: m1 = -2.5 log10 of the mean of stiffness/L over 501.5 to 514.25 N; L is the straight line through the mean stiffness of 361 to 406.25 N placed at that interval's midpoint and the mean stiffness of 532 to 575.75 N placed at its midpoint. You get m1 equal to 0.21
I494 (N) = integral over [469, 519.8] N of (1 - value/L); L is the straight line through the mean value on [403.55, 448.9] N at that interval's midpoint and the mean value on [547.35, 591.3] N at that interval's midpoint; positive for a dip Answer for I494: 6.5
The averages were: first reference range 48.8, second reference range 41.8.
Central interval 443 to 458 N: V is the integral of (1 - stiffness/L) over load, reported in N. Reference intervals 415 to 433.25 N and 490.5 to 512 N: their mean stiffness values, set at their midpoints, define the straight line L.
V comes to 1.1 N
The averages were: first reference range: 52.5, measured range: 44.3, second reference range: 38.9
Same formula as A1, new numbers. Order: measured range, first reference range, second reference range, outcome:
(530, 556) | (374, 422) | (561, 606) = -4.2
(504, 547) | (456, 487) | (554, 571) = 3.2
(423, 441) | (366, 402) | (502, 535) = -4.3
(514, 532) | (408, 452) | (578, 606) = -1.5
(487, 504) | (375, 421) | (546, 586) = 0.9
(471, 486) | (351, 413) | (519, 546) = 0.2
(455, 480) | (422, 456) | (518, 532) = 2.1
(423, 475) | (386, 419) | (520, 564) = -0.3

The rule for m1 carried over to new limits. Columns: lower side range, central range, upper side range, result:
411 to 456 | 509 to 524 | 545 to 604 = 0.13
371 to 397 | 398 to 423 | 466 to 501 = -0.23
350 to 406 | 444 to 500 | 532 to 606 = -0.10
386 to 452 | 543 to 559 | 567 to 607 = -0.18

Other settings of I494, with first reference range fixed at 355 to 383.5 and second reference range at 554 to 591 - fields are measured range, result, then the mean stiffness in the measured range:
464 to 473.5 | -0.7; 41.8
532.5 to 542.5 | -0.7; 43.6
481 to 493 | -0.9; 42.1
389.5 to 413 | -4.1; 43.5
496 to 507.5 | 0.4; 38.4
